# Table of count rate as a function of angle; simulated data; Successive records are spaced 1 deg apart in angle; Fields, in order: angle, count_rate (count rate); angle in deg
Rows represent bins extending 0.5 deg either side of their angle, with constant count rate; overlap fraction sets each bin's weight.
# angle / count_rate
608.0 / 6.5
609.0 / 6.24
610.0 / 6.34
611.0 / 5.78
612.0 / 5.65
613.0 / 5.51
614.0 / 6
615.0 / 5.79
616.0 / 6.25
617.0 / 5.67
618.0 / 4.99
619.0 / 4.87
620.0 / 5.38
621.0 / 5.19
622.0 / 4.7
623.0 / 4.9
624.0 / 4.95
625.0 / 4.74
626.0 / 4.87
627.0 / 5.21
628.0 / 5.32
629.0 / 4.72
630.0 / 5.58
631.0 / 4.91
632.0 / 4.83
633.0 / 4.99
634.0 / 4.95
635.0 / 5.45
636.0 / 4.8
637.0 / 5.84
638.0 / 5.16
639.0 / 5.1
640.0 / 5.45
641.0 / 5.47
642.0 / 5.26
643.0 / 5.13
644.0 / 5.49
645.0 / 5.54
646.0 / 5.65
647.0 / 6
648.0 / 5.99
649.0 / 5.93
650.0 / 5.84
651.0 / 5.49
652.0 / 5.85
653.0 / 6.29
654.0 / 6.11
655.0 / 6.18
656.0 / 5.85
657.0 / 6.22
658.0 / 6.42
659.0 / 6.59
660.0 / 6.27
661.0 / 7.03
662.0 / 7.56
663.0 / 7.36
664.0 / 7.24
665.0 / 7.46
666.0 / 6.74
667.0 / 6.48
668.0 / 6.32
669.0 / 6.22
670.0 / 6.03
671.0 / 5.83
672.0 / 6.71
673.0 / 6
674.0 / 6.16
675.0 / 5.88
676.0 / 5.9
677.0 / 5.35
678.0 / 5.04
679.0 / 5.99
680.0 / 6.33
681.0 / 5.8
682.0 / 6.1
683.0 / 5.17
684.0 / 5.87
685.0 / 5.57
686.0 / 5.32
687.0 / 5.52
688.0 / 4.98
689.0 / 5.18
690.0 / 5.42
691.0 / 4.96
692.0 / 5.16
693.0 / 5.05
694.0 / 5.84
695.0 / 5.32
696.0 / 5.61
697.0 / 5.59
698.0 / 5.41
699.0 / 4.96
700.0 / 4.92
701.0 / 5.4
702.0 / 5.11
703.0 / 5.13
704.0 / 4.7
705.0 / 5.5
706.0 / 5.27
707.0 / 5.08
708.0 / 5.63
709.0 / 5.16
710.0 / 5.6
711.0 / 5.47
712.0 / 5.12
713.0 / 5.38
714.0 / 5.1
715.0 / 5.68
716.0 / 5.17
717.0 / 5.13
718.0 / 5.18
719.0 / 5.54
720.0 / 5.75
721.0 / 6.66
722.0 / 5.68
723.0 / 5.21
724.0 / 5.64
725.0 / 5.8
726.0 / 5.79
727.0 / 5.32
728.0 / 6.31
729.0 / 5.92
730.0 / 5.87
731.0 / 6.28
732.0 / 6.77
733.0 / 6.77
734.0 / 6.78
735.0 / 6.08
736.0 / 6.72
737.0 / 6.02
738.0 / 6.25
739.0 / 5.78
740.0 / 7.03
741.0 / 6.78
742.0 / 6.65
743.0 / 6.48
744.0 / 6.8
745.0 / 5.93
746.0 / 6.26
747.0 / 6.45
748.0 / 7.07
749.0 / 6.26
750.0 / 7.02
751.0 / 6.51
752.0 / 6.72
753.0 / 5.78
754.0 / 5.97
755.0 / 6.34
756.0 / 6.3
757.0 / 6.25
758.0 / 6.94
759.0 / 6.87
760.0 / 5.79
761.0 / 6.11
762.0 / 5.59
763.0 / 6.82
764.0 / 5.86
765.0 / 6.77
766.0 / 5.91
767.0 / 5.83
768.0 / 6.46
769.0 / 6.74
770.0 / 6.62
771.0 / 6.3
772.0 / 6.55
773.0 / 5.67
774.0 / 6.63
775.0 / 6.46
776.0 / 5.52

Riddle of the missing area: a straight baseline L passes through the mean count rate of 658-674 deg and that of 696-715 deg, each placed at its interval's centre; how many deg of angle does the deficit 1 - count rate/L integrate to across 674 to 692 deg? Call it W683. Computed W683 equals 1.5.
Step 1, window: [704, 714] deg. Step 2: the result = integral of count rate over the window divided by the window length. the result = 5.31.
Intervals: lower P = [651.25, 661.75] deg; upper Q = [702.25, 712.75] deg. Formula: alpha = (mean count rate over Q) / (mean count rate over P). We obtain 0.84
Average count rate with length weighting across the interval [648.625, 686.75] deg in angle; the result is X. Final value 6.17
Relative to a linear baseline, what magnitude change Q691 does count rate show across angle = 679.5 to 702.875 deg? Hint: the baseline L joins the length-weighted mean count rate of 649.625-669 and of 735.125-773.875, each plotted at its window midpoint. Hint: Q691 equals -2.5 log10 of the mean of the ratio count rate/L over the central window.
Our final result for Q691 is 0.19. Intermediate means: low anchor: 6.49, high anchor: 6.37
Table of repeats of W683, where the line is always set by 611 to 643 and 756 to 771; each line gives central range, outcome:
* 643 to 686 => -4.47 deg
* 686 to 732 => 3.51 deg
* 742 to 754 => -0.51 deg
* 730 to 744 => -0.84 deg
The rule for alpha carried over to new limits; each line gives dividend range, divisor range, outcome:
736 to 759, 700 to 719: 1.23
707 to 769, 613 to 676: 1.06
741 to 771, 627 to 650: 1.19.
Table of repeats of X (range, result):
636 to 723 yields 5.72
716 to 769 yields 6.2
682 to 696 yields 5.37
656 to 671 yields 6.65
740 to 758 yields 6.48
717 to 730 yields 5.72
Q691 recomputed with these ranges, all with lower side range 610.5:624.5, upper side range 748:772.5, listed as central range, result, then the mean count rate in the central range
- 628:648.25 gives 0.05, 5.31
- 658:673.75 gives -0.16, 6.64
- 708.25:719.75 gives 0.14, 5.34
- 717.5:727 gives 0.08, 5.67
